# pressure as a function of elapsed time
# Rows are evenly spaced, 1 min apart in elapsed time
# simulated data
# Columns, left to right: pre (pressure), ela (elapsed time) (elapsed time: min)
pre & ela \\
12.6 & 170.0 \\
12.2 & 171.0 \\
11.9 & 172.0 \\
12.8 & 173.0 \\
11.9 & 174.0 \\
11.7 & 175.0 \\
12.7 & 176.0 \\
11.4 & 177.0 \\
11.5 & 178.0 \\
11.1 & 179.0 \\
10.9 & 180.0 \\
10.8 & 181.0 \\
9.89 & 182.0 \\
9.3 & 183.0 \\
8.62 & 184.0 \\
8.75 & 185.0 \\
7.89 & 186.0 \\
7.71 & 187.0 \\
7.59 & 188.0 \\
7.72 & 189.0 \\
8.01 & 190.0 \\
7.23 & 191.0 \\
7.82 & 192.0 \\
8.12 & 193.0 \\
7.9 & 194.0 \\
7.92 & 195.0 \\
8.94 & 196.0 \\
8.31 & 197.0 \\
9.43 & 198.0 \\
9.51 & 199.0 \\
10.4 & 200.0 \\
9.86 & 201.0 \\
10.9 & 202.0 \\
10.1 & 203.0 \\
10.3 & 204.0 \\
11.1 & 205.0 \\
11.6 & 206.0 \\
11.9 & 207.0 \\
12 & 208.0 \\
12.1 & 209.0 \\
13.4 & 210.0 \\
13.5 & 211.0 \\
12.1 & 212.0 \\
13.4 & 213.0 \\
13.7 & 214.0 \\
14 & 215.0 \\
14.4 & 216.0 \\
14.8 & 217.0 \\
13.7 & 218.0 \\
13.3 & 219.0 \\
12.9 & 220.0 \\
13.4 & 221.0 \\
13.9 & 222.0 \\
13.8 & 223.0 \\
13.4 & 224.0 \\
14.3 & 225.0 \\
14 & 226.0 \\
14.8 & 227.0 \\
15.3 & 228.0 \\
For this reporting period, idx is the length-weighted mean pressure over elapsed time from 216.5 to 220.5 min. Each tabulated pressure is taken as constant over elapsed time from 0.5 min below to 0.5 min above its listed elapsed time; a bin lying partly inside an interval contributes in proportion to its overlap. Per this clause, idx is 13.7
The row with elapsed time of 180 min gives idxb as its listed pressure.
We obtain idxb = 10.9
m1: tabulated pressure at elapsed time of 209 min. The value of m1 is 12.1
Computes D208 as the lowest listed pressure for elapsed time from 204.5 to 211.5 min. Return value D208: 11.1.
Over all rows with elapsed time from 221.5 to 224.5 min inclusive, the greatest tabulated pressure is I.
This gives 13.9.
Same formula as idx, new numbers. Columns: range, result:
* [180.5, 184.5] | 9.65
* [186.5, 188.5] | 7.65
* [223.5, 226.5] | 13.9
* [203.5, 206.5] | 11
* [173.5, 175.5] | 11.8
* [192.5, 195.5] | 7.98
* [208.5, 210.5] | 12.8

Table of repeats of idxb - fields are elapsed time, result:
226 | 14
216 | 14.4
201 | 9.86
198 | 9.43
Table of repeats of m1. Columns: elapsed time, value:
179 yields 11.1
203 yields 10.1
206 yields 11.6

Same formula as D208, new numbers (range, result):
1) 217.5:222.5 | 12.9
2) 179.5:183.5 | 9.3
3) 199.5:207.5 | 9.86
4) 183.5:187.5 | 7.71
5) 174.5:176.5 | 11.7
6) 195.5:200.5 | 8.31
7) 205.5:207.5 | 11.6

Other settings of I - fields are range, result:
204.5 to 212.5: 13.5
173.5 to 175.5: 11.9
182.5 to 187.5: 9.3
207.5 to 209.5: 12.1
